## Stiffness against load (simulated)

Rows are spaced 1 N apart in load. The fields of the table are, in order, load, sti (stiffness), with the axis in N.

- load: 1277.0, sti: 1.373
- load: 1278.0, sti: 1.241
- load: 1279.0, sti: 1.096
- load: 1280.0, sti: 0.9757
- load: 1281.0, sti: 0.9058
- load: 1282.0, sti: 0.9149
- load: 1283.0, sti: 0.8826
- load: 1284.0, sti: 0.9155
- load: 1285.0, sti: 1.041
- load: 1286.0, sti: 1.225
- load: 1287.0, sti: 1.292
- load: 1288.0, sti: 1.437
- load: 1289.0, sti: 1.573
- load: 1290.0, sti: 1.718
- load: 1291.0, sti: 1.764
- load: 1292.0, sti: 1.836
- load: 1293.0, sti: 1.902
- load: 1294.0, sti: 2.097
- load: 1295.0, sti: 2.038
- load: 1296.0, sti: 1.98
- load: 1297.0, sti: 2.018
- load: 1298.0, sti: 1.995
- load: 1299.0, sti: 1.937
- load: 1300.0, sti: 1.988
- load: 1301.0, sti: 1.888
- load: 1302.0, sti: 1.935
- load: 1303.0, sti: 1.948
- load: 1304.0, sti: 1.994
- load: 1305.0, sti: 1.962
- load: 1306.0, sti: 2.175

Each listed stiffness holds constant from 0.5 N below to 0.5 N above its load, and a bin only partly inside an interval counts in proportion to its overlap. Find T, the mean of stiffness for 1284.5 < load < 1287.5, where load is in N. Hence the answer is 1.19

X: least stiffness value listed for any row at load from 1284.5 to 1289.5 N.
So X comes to 1.041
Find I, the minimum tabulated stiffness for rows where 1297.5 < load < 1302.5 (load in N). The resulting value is 1.888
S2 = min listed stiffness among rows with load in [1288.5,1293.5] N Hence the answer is 1.573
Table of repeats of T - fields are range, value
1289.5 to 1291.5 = 1.74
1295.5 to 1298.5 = 2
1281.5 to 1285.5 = 0.939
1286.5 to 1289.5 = 1.43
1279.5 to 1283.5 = 0.92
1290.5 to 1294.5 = 1.9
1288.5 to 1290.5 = 1.65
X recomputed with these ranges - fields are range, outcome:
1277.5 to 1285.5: 0.8826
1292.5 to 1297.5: 1.902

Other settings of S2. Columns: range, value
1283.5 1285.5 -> 0.9155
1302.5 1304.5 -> 1.948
